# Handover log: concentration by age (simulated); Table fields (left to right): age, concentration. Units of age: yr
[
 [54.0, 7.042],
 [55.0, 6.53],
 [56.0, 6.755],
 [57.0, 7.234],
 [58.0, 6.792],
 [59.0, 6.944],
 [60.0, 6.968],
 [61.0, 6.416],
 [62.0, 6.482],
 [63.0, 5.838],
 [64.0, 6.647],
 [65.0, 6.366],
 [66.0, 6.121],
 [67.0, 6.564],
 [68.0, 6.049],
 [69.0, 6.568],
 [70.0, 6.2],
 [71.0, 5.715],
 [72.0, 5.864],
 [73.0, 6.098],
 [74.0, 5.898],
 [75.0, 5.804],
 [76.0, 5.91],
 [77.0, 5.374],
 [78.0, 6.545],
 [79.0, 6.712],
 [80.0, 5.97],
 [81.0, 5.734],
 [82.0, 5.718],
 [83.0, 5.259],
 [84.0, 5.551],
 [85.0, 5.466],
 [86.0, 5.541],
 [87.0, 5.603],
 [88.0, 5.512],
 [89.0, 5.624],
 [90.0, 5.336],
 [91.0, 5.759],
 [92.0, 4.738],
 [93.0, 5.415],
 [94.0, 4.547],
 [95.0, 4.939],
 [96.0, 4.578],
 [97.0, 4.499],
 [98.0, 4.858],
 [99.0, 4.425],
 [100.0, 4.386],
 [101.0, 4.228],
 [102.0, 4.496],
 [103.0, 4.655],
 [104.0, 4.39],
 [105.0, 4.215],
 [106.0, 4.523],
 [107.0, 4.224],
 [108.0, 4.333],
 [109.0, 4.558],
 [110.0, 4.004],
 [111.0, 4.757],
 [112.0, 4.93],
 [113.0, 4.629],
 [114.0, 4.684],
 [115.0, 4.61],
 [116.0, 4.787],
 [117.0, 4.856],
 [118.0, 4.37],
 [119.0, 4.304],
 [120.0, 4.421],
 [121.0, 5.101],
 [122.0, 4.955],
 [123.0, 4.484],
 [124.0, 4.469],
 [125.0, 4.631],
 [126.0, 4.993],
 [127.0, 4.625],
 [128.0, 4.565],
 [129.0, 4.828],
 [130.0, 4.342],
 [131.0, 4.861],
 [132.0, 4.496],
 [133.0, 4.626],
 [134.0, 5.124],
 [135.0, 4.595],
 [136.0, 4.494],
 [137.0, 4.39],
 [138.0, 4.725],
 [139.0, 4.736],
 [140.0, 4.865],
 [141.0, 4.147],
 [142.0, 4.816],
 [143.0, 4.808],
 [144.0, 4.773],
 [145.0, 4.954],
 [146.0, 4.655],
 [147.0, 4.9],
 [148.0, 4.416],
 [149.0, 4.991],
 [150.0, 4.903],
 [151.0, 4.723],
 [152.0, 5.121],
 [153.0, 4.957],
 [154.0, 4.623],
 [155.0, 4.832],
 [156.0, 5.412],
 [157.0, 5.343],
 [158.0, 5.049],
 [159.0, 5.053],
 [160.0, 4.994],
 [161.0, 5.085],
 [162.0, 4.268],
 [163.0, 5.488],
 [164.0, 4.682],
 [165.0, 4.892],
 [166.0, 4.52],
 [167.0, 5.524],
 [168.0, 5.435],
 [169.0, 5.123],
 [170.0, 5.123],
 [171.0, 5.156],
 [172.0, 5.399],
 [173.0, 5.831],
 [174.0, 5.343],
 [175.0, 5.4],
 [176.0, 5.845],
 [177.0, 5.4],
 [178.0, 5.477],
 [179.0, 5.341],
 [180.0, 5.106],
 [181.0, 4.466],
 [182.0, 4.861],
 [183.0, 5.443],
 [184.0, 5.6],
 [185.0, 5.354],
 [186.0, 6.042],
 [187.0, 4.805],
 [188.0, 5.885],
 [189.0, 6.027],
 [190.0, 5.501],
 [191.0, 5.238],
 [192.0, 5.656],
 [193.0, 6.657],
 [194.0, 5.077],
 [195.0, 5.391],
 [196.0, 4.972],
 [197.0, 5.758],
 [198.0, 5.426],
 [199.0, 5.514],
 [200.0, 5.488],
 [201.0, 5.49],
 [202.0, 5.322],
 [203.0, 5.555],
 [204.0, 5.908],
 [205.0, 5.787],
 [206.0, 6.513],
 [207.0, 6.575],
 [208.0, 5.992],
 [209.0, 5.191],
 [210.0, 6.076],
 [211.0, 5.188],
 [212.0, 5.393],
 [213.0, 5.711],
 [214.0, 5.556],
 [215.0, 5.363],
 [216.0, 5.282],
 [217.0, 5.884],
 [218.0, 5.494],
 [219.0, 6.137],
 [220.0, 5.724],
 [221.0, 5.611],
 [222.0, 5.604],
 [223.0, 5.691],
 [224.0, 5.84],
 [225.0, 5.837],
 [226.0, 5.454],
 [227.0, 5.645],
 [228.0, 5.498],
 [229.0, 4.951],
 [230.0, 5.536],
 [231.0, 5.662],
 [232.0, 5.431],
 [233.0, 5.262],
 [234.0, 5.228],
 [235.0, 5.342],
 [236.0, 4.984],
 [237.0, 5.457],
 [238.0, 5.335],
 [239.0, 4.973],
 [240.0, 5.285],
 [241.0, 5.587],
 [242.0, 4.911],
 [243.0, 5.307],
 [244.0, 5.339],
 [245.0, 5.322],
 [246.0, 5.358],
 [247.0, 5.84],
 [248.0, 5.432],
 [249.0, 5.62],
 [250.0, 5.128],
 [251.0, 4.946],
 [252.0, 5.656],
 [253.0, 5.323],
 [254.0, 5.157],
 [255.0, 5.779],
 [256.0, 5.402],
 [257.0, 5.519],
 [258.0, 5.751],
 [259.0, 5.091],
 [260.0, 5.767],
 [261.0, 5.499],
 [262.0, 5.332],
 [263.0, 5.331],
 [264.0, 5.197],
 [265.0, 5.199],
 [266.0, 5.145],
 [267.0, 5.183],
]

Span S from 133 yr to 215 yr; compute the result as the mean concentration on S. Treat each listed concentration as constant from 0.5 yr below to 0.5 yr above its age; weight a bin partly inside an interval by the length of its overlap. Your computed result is 5.23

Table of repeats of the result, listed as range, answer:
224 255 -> 5.37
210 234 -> 5.56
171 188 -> 5.37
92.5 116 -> 4.56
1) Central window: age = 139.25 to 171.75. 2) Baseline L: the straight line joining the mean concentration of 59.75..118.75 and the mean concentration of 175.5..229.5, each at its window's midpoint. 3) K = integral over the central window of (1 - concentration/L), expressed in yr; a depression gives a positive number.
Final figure 3.2 yr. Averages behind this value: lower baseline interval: 5.33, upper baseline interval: 5.57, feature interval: 4.93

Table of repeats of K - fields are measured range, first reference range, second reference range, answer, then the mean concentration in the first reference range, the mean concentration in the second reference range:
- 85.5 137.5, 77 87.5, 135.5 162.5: 6.24 yr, 5.79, 4.82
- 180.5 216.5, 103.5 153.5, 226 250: -3.19 yr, 4.65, 5.36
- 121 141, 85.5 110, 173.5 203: 1.43 yr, 4.79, 5.45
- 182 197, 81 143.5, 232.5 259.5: -1.26 yr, 4.77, 5.35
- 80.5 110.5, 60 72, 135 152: 4.18 yr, 6.28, 4.71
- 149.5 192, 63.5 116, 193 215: 2.46 yr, 5.29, 5.63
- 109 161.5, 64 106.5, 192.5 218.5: 7.38 yr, 5.44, 5.64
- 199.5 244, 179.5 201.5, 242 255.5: -1.10 yr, 5.44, 5.38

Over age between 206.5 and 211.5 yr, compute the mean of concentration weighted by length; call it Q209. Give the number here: 5.8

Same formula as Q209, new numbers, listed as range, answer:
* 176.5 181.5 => 5.16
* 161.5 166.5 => 4.77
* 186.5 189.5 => 5.57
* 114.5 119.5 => 4.59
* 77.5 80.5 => 6.41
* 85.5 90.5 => 5.52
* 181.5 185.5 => 5.31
